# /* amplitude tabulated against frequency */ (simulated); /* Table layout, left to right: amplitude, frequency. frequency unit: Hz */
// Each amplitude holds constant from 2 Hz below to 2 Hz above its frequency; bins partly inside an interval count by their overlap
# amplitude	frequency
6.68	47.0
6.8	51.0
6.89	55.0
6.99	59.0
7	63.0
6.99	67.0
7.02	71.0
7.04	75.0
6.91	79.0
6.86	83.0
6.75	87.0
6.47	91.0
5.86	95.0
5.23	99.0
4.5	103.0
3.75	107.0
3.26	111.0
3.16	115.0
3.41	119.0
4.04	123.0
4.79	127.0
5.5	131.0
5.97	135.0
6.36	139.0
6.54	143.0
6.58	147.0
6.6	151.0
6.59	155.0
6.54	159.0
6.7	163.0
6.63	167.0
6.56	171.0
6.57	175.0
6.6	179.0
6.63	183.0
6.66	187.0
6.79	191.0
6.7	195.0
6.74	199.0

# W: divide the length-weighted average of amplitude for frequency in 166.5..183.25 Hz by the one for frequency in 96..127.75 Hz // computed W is 1.6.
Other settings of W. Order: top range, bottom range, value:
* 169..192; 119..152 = 1.18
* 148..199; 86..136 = 1.39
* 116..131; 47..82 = 0.61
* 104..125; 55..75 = 0.51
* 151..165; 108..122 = 1.96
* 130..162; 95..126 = 1.57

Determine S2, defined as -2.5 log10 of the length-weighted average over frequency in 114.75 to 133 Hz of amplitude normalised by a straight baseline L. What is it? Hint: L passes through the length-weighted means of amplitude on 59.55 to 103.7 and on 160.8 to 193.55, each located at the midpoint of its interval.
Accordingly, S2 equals 0.46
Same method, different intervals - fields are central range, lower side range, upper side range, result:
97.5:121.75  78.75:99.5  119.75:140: 0.440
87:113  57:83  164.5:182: 0.348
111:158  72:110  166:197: 0.174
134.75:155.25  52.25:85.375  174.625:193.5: 0.048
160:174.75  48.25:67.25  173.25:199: 0.014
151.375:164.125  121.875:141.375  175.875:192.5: -0.098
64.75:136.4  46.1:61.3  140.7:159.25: 0.235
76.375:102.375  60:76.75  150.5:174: 0.108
